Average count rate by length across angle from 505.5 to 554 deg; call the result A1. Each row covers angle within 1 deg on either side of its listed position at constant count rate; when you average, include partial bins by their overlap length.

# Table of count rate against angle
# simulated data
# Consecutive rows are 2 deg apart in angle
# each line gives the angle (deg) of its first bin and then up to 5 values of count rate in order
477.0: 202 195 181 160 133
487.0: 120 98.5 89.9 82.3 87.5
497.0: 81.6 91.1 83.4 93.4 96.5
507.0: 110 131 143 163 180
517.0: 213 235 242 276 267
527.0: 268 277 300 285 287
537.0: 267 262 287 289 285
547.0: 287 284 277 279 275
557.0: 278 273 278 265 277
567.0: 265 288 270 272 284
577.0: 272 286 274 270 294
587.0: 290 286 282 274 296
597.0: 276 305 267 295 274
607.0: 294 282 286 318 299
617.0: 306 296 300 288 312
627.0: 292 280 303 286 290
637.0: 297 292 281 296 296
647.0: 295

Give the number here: 244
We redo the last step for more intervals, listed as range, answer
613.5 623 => 300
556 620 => 284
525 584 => 278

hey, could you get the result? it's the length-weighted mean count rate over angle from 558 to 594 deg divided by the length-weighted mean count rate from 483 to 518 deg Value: 2.34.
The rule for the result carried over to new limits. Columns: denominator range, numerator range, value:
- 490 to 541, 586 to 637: 1.56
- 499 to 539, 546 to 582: 1.35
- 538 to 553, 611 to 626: 1.07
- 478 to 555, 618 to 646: 1.48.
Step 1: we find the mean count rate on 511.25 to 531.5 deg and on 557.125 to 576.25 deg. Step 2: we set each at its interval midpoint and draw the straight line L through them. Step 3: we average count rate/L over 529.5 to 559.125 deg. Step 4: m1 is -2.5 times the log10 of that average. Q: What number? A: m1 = -0.10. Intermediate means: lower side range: 237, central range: 281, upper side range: 275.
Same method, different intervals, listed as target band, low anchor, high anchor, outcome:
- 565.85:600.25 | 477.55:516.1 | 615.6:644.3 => -0.202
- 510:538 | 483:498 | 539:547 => -0.108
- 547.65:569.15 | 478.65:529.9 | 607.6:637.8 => -0.246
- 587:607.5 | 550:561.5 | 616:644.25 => 0.006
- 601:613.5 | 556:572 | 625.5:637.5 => -0.011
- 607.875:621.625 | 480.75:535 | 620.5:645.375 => -0.088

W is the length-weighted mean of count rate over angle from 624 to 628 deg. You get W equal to 302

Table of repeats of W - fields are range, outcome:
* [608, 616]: 296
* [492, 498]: 83.8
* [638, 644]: 290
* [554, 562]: 276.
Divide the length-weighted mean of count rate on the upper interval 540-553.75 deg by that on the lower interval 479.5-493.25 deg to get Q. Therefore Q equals 2.2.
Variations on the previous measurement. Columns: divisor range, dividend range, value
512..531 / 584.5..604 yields 1.20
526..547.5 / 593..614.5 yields 1.03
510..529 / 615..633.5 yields 1.32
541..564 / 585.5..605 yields 1.02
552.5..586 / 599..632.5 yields 1.06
